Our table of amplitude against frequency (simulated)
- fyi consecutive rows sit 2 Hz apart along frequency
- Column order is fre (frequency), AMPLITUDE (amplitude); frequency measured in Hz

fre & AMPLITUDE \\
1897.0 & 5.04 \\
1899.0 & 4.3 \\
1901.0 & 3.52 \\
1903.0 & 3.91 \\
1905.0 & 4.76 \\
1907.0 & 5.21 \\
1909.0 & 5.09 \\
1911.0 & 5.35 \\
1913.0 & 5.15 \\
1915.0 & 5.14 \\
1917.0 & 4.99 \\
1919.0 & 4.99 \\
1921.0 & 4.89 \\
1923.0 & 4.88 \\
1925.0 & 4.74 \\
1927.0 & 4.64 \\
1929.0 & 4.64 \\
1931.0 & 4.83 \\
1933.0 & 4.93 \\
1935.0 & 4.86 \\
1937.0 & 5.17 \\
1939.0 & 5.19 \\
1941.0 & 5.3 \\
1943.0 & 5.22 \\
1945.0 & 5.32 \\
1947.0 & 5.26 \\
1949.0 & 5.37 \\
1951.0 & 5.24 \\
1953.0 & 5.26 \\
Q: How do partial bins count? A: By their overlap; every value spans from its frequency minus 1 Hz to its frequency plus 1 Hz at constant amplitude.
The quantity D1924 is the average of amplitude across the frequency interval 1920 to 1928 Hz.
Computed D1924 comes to 4.79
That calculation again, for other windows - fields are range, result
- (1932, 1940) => 5.04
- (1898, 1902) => 3.91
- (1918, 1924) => 4.92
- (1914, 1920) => 5.04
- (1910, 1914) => 5.25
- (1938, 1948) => 5.26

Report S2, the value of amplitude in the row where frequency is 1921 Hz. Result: 4.89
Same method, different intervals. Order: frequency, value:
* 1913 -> 5.15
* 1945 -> 5.32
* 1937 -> 5.17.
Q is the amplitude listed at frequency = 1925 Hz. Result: 4.74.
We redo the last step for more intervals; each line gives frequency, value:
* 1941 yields 5.3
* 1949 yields 5.37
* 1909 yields 5.09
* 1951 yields 5.24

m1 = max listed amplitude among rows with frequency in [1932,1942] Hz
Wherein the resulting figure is 5.3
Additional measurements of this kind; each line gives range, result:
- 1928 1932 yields 4.83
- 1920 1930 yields 4.89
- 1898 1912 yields 5.35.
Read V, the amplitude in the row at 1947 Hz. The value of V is 5.26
